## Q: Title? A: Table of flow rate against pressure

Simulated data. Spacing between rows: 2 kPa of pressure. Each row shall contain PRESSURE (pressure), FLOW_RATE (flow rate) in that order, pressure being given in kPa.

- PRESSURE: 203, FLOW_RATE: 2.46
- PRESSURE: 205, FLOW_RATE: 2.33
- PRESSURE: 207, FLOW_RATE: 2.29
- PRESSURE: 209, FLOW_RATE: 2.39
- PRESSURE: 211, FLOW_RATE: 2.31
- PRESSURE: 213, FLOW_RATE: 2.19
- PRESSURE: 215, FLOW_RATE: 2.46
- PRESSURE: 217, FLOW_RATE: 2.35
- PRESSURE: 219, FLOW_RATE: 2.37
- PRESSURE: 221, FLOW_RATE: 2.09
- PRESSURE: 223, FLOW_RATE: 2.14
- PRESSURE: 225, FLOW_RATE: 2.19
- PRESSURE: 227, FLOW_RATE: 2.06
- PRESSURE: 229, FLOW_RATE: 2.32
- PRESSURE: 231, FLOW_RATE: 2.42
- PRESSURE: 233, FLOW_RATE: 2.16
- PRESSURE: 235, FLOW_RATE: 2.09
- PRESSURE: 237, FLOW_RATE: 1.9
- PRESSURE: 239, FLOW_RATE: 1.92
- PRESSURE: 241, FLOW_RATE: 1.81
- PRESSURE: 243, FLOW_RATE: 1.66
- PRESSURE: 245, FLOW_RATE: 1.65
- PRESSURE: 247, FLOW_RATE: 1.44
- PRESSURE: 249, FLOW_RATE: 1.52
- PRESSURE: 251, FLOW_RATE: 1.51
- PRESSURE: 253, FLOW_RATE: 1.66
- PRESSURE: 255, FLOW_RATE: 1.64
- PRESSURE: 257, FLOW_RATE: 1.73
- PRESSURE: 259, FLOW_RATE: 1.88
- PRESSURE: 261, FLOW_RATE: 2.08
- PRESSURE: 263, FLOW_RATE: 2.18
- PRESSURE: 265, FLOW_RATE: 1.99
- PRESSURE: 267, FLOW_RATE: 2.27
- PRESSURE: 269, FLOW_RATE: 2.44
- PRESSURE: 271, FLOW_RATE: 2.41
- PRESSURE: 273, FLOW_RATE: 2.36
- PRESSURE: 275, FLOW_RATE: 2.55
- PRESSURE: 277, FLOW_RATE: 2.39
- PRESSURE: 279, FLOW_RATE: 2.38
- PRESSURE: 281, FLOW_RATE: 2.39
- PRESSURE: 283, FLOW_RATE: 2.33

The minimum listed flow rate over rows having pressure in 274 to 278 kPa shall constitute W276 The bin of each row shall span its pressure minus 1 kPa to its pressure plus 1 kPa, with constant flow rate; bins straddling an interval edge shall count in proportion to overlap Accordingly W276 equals 2.39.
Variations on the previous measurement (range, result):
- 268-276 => 2.36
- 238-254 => 1.44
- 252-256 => 1.64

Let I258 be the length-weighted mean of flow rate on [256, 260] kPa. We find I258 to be 1.8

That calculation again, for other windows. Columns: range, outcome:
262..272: 2.26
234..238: 1.99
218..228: 2.17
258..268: 2.08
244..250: 1.54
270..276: 2.44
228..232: 2.37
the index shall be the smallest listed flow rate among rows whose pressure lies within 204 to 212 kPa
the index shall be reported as 2.29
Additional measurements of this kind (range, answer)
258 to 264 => 1.88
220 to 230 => 2.06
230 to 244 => 1.66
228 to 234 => 2.16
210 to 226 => 2.09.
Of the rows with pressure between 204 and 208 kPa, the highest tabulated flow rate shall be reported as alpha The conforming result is 2.33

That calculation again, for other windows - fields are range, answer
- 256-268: 2.27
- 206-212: 2.39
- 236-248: 1.92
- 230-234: 2.42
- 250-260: 1.88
